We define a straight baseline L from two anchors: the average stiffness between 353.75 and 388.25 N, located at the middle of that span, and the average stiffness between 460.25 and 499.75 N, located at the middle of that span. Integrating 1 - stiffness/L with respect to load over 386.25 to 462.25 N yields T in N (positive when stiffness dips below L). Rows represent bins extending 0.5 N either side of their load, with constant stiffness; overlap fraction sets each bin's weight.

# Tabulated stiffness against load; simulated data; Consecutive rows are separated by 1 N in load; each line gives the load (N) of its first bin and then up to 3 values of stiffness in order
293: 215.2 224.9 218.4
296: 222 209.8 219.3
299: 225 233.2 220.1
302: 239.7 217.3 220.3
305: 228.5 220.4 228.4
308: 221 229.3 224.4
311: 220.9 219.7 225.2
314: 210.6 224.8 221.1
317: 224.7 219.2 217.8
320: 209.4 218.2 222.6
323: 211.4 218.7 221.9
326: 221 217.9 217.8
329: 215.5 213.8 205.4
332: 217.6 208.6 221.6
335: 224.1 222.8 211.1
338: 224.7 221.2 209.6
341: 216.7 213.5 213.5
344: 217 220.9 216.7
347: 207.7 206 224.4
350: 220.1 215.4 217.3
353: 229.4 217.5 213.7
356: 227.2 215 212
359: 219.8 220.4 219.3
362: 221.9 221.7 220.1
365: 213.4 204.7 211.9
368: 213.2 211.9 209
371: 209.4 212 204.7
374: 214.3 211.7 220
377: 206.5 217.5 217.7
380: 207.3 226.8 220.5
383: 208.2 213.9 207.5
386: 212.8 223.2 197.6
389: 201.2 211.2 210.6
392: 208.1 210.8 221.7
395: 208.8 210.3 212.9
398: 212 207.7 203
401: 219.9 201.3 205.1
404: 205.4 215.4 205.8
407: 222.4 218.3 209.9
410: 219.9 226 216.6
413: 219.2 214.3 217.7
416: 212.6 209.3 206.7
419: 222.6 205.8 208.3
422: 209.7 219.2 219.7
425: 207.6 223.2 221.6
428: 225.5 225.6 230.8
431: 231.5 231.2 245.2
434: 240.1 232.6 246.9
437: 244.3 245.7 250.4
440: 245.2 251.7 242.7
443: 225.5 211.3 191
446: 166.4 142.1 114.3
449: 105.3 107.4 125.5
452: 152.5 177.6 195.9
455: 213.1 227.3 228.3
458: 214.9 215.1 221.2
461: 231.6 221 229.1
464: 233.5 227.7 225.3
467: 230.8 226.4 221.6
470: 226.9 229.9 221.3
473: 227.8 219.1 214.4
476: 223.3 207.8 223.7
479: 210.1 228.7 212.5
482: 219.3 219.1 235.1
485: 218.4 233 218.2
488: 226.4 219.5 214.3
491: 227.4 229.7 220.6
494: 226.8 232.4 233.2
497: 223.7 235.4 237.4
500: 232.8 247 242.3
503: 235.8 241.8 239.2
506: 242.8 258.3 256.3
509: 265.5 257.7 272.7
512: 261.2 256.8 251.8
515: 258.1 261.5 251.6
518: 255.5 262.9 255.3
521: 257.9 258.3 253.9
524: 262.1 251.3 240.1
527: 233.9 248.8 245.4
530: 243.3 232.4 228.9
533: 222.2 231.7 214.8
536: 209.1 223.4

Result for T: 3.1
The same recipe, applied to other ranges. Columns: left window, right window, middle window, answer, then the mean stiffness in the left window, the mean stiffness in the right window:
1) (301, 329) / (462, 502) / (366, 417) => 2.4 N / 221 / 226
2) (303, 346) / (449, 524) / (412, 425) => 0.6 N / 219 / 228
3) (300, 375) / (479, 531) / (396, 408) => 0.9 N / 218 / 241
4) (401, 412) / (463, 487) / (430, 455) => 1.9 N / 213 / 223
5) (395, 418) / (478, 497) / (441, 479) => 2.8 N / 213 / 224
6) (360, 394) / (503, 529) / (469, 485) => 1.4 N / 213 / 254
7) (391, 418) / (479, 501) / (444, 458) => 3.3 N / 213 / 226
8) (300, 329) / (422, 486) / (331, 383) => 0.8 N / 221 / 214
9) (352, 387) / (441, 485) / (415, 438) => -1.6 N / 215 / 206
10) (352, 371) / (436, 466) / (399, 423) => -0.4 N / 217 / 203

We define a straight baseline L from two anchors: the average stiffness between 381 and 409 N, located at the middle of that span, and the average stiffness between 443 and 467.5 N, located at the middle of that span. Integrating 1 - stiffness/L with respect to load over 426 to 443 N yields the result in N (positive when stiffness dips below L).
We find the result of -3.3 N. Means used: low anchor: 211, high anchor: 193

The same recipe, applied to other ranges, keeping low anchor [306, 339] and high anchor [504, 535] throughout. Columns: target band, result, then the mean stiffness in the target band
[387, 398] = 1.0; 210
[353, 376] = 1.1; 215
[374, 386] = 0.7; 214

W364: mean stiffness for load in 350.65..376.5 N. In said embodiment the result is 216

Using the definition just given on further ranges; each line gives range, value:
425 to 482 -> 214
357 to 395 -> 213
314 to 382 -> 216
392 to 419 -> 213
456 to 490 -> 223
